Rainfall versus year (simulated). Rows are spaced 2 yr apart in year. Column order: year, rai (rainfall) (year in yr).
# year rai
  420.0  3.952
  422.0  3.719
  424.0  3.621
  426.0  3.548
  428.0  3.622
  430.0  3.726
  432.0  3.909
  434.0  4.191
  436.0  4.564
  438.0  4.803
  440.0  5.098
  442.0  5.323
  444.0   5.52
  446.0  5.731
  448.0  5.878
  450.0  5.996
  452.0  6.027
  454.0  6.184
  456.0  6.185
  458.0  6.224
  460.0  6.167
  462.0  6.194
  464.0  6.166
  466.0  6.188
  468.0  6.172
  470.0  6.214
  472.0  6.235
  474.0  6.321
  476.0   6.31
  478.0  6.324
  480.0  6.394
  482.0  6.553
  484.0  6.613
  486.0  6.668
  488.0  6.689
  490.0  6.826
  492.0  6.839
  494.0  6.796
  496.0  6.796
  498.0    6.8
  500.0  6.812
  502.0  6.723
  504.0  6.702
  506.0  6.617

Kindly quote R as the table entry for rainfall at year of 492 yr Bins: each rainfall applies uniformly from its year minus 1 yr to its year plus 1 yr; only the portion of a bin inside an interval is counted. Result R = 6.839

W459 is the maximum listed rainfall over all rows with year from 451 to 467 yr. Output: 6.224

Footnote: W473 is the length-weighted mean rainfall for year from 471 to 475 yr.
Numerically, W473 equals 6.28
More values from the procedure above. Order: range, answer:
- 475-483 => 6.4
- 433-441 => 4.66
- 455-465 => 6.19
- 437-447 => 5.29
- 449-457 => 6.1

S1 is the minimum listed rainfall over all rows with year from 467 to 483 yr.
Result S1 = 6.172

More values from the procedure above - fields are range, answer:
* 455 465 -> 6.166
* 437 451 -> 4.803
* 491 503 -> 6.723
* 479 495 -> 6.394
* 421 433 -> 3.548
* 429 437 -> 3.726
